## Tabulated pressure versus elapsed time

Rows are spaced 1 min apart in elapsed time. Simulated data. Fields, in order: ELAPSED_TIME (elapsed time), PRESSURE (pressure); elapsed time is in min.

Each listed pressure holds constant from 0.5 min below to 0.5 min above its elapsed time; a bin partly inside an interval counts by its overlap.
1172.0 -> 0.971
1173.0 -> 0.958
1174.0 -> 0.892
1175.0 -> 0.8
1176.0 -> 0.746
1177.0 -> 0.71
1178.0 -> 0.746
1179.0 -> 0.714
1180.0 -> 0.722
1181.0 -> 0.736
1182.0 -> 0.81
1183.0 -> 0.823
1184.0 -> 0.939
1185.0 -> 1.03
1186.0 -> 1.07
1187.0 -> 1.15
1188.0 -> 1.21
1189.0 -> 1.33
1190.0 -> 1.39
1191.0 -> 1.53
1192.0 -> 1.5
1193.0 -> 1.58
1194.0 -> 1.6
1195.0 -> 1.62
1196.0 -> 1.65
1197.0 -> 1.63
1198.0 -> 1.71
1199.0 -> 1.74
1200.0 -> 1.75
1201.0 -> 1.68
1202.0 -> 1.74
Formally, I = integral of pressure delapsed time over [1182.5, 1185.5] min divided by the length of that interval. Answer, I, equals 0.931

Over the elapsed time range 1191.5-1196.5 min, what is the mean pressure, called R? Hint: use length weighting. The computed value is 1.59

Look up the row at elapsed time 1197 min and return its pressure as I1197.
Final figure 1.63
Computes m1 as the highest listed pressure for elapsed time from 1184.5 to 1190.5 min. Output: 1.39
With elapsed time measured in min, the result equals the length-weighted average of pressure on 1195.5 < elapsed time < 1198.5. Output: 1.66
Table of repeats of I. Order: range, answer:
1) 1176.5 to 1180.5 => 0.723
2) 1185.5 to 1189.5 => 1.19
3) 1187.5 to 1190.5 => 1.31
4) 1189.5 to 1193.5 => 1.5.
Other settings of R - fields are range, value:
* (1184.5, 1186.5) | 1.05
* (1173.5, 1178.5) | 0.779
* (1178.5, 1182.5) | 0.745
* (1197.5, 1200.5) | 1.73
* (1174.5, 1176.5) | 0.773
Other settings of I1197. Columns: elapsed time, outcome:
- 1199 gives 1.74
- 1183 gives 0.823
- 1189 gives 1.33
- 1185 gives 1.03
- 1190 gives 1.39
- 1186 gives 1.07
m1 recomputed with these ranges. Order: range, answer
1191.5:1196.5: 1.65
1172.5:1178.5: 0.958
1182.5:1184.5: 0.939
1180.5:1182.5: 0.81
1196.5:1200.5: 1.75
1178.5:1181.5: 0.736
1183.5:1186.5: 1.07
